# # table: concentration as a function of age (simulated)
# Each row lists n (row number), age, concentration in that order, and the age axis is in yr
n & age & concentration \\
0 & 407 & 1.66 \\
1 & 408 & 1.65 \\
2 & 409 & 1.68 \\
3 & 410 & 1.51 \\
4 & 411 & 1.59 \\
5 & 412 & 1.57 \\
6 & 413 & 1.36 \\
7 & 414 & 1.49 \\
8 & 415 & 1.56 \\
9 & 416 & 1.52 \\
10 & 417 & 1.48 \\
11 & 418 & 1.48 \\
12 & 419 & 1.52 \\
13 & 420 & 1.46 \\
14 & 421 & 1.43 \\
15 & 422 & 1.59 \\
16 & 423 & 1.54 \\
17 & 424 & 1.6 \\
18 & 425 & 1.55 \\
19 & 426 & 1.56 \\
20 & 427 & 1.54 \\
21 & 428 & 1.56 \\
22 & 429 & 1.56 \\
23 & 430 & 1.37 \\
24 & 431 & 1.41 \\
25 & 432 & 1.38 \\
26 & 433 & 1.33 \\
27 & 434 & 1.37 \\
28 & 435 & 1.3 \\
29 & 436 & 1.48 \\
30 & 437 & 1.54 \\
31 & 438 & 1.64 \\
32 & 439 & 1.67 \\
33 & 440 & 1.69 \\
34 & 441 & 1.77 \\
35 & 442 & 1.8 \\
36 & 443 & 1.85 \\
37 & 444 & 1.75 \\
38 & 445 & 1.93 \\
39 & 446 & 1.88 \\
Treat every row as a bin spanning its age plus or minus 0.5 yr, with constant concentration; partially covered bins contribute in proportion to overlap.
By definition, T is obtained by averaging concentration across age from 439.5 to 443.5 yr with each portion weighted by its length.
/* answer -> 1.78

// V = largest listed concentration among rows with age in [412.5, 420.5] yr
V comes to 1.56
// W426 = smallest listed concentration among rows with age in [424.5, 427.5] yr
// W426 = 1.54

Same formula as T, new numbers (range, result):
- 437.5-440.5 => 1.67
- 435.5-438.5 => 1.55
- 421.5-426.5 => 1.57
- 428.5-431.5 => 1.45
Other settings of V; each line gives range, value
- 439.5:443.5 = 1.85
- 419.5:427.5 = 1.6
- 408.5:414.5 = 1.68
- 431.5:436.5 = 1.48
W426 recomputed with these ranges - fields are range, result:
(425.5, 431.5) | 1.37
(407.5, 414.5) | 1.36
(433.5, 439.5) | 1.3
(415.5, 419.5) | 1.48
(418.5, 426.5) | 1.43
